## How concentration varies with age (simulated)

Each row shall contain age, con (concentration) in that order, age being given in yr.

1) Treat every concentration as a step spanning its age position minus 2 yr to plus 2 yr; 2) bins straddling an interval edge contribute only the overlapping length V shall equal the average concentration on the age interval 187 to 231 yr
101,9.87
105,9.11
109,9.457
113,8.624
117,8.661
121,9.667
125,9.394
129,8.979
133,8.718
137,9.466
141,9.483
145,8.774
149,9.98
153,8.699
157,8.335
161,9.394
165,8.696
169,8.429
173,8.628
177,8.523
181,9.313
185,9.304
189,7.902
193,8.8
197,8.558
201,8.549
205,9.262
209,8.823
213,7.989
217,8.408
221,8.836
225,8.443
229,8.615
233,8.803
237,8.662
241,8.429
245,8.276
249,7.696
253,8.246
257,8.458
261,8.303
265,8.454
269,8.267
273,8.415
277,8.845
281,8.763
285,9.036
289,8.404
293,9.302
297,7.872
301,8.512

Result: 8.56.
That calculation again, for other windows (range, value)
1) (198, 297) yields 8.54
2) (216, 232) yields 8.6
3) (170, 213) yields 8.72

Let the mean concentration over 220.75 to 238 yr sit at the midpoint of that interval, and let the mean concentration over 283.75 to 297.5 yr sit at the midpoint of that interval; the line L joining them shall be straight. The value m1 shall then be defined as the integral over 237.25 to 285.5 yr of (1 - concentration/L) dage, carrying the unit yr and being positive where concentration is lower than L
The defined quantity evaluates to 1.5 yr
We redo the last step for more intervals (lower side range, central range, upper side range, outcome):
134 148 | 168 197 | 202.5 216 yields 0.6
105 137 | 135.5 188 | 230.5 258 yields -0.7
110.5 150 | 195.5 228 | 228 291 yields 0.4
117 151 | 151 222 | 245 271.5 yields 1.2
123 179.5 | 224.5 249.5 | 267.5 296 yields 0.9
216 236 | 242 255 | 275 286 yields 0.9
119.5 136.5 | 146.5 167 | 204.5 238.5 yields 0.0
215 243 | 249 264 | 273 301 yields 0.7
